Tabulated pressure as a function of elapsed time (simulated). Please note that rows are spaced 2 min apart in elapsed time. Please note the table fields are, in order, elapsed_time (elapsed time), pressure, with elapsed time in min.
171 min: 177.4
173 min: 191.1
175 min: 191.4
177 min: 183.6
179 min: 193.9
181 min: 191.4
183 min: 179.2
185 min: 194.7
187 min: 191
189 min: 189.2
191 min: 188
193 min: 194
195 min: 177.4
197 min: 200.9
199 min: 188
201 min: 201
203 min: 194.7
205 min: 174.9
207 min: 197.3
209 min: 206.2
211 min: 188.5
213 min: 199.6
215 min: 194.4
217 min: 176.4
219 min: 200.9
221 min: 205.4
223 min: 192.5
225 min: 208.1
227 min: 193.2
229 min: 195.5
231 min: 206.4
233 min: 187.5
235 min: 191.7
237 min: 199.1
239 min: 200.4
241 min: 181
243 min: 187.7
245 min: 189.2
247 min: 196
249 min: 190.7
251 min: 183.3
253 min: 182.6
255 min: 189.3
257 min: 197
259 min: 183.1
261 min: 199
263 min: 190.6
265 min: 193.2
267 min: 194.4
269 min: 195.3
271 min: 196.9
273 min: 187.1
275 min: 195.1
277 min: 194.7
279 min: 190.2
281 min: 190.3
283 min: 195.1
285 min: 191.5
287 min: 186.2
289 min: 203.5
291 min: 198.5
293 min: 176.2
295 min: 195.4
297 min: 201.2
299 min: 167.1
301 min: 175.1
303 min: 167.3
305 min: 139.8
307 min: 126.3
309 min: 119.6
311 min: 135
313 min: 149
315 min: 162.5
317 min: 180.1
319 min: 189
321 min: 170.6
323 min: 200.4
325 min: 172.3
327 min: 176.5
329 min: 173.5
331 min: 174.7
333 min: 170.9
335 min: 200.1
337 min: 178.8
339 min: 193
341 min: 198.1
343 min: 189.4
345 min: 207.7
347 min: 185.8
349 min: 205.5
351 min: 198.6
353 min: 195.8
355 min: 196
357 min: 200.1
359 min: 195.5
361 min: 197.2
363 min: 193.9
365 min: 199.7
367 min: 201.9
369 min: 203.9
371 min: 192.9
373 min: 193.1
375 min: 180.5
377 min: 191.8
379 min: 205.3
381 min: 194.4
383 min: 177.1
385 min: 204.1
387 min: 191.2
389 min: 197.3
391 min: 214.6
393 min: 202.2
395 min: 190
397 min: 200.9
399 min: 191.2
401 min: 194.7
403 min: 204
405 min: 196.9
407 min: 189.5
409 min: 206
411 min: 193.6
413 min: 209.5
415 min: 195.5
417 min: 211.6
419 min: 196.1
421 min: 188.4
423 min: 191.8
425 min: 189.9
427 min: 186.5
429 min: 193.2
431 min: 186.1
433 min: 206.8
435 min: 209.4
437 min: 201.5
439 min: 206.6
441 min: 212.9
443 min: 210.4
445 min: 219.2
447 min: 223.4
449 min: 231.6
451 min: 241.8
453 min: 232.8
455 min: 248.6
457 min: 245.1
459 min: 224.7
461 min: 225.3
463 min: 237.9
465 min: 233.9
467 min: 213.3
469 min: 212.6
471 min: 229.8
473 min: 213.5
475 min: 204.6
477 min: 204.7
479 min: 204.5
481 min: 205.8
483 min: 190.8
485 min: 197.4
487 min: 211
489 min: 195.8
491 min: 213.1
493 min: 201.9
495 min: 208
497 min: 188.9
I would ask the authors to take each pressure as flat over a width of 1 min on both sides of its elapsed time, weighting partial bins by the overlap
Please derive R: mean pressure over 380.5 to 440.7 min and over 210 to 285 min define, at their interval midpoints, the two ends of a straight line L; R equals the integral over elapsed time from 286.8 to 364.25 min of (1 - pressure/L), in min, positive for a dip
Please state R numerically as 5.8 min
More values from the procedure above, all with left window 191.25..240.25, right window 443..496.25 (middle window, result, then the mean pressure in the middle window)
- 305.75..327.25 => 4.50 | 161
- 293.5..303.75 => 1.06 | 181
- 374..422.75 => 3.34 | 197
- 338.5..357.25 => 0.88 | 197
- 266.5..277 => 0.31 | 194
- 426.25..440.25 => 1.01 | 199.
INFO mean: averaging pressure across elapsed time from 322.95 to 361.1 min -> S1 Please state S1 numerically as 190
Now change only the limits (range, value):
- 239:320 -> 182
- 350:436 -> 197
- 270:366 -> 183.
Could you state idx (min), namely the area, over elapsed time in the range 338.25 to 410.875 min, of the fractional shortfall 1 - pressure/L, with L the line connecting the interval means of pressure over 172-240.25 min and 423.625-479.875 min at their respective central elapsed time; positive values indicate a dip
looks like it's 4.2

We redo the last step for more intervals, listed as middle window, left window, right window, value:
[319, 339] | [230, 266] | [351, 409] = 1.4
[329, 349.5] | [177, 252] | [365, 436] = 0.6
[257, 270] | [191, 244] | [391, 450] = 0.2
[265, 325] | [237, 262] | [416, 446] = 4.4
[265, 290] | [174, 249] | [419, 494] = 0.6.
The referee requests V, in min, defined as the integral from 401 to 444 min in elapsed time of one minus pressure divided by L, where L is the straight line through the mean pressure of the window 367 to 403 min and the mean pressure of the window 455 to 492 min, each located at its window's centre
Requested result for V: 1.1 min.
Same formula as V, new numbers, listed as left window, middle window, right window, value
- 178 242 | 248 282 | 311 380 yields -0.03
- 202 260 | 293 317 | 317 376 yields 3.98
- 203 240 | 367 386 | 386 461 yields 0.92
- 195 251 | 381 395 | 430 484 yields 0.91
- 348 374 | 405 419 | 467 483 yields 0.20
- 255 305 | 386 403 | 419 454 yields 0.37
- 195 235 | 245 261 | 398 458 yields 0.61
